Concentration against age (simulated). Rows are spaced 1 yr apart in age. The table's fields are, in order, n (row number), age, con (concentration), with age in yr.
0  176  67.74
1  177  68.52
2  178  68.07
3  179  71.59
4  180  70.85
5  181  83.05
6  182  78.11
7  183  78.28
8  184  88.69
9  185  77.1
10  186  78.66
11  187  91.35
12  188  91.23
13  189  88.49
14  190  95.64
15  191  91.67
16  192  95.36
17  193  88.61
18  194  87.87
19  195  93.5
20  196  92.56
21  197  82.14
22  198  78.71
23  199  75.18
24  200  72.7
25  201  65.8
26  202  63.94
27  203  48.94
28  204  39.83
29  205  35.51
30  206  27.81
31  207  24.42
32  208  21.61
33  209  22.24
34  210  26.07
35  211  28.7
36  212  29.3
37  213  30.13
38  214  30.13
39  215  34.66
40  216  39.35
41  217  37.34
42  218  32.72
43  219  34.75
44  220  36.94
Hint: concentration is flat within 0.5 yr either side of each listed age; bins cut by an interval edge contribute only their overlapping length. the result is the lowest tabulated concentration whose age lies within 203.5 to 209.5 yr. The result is 21.61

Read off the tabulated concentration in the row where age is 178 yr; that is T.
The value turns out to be 68.07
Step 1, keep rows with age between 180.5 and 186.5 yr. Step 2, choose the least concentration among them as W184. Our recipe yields 77.1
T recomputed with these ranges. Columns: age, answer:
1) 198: 78.71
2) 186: 78.66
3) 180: 70.85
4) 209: 22.24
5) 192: 95.36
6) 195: 93.5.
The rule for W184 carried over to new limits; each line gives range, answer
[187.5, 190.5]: 88.49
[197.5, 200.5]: 72.7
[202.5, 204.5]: 39.83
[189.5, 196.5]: 87.87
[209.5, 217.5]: 26.07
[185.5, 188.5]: 78.66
